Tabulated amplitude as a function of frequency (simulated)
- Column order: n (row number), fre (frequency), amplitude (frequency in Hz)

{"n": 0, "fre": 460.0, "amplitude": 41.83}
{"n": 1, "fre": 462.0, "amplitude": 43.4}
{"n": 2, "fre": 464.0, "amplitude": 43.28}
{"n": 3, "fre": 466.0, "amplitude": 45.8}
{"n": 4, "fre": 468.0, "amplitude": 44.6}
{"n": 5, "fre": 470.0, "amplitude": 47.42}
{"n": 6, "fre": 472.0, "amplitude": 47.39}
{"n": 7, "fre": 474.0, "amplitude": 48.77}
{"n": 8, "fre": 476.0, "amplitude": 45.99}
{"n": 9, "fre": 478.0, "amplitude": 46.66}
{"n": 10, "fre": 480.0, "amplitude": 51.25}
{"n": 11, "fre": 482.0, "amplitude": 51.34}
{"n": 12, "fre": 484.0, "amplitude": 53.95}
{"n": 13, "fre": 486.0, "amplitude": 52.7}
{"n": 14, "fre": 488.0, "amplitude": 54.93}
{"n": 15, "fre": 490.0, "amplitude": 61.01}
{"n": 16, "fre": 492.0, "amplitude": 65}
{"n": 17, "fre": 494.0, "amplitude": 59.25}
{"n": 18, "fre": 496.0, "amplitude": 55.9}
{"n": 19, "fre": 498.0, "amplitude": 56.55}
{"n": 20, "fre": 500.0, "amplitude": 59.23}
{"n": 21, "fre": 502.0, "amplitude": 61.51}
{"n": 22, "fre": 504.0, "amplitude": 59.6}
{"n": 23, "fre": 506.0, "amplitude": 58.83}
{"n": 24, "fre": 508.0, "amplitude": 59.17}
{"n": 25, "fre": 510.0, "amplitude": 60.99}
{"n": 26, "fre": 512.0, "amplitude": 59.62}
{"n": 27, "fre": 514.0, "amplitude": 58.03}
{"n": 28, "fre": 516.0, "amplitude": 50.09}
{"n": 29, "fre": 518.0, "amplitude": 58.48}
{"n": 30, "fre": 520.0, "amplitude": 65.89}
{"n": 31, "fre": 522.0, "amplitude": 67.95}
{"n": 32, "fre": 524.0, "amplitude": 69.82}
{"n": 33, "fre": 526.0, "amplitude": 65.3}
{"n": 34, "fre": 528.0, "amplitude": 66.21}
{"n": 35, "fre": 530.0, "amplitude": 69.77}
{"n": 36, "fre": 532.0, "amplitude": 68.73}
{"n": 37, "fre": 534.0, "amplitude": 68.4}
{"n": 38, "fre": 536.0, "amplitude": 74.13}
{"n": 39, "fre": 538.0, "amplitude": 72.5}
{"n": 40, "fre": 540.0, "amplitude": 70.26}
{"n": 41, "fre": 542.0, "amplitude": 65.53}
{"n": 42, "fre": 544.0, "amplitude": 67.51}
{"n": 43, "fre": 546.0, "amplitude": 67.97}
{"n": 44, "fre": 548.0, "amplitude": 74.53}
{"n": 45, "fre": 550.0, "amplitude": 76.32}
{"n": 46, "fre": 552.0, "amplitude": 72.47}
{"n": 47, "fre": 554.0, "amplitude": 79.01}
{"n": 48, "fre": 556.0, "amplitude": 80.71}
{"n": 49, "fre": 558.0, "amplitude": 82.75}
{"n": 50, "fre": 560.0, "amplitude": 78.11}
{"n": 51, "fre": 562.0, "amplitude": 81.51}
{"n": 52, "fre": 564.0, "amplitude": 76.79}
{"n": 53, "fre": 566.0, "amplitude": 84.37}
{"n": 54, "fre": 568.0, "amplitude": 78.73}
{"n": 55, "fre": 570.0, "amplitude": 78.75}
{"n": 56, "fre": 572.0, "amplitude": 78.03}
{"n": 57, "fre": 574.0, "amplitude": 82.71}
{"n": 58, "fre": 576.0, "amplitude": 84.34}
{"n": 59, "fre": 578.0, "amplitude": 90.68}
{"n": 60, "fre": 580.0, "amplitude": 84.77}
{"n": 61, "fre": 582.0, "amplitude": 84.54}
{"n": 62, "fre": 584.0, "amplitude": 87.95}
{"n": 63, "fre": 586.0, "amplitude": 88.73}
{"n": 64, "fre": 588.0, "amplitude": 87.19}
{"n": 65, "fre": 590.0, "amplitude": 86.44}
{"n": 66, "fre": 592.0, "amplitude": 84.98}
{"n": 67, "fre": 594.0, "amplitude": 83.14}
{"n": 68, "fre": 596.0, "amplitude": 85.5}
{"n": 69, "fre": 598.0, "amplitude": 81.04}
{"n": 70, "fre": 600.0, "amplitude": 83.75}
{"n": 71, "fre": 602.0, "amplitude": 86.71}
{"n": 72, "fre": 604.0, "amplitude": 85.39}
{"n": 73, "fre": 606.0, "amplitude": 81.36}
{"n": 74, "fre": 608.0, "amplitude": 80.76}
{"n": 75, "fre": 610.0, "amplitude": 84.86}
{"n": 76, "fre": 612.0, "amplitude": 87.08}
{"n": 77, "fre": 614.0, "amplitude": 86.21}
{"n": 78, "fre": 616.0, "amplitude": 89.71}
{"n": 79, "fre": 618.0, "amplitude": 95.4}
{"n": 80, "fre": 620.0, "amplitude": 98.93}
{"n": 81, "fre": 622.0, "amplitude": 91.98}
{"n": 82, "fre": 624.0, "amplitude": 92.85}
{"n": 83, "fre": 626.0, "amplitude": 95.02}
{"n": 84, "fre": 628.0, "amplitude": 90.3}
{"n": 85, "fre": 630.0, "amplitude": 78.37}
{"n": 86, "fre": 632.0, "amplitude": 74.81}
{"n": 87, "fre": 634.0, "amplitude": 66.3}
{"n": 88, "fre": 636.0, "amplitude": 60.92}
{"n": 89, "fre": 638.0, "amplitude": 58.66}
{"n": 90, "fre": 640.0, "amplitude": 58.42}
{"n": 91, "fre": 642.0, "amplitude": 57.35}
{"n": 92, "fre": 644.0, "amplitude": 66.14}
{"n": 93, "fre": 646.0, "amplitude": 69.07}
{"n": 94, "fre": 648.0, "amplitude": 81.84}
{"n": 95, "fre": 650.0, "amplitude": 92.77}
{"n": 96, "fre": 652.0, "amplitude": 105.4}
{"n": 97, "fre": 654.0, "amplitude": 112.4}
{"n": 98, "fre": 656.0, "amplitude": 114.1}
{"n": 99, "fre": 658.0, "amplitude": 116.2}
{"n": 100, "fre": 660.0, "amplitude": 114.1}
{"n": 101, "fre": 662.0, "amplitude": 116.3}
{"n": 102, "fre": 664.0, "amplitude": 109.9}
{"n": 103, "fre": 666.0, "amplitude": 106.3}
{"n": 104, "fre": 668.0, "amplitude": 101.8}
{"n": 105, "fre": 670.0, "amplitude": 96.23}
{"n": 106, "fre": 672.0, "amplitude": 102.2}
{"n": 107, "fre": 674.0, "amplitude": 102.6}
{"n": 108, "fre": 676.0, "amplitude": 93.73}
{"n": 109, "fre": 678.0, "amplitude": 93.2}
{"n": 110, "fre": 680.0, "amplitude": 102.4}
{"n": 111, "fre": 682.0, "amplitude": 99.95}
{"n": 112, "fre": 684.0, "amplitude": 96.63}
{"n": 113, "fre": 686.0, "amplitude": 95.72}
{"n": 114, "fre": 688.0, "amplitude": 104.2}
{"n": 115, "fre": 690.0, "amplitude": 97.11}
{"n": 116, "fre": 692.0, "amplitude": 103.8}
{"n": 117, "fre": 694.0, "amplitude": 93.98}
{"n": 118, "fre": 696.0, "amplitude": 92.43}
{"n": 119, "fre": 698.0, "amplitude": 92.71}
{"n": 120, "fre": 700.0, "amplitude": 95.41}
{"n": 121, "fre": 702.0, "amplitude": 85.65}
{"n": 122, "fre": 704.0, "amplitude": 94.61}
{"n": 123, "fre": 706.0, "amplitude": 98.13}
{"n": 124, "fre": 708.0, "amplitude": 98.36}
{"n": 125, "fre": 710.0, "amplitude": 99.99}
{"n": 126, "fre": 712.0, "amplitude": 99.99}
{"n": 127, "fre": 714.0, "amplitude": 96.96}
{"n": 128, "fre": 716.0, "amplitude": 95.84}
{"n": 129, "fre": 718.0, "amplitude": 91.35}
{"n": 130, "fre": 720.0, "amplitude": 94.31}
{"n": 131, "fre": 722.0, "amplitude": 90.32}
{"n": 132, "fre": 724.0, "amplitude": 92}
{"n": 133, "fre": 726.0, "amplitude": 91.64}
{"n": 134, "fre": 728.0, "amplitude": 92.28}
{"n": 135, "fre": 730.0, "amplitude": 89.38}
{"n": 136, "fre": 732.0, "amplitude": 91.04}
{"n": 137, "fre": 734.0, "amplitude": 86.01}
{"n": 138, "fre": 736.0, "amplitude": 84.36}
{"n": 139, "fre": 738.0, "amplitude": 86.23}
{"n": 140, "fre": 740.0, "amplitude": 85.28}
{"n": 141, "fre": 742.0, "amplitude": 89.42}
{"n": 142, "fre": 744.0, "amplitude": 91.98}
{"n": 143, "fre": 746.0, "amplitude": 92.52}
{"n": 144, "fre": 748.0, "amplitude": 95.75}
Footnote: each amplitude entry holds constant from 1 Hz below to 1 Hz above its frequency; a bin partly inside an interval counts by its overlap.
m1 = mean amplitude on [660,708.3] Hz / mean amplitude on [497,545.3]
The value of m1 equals 1.6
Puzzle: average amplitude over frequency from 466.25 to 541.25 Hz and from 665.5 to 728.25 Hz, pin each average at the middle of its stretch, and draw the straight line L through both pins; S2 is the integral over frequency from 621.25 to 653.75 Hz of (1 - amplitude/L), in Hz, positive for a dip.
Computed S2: 2.6 Hz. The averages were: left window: 59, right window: 96.6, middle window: 78.2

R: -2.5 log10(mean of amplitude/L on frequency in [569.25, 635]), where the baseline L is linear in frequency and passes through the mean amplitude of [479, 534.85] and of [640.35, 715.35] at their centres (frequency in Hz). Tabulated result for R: -0.064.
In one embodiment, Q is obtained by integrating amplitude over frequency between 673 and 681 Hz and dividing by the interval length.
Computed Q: 98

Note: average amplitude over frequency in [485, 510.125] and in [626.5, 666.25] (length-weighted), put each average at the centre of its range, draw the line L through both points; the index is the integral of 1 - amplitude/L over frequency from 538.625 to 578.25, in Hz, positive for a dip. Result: -3.8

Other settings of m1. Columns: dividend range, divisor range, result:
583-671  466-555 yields 1.44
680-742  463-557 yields 1.54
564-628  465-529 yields 1.52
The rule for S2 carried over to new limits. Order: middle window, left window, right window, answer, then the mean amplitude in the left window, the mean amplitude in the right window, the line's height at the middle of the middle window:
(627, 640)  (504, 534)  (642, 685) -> 2.9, 62.9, 98.7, 91.3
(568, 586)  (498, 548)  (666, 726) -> -2.3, 64.4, 96.7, 74.5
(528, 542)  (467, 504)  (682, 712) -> -1.4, 53.7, 96.6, 63.7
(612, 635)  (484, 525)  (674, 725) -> -1.5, 59.6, 96.1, 81.9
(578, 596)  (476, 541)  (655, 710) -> -1.7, 60.8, 101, 78.8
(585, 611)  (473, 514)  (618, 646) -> -4.7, 56.2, 76.6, 71.6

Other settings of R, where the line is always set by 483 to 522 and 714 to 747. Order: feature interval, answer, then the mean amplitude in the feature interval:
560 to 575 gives -0.180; 80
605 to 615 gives -0.143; 84.1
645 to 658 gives -0.221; 97.5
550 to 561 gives -0.186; 78.4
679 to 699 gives -0.158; 97.9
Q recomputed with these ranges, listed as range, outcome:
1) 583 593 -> 87.1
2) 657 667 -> 113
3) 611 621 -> 91.5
